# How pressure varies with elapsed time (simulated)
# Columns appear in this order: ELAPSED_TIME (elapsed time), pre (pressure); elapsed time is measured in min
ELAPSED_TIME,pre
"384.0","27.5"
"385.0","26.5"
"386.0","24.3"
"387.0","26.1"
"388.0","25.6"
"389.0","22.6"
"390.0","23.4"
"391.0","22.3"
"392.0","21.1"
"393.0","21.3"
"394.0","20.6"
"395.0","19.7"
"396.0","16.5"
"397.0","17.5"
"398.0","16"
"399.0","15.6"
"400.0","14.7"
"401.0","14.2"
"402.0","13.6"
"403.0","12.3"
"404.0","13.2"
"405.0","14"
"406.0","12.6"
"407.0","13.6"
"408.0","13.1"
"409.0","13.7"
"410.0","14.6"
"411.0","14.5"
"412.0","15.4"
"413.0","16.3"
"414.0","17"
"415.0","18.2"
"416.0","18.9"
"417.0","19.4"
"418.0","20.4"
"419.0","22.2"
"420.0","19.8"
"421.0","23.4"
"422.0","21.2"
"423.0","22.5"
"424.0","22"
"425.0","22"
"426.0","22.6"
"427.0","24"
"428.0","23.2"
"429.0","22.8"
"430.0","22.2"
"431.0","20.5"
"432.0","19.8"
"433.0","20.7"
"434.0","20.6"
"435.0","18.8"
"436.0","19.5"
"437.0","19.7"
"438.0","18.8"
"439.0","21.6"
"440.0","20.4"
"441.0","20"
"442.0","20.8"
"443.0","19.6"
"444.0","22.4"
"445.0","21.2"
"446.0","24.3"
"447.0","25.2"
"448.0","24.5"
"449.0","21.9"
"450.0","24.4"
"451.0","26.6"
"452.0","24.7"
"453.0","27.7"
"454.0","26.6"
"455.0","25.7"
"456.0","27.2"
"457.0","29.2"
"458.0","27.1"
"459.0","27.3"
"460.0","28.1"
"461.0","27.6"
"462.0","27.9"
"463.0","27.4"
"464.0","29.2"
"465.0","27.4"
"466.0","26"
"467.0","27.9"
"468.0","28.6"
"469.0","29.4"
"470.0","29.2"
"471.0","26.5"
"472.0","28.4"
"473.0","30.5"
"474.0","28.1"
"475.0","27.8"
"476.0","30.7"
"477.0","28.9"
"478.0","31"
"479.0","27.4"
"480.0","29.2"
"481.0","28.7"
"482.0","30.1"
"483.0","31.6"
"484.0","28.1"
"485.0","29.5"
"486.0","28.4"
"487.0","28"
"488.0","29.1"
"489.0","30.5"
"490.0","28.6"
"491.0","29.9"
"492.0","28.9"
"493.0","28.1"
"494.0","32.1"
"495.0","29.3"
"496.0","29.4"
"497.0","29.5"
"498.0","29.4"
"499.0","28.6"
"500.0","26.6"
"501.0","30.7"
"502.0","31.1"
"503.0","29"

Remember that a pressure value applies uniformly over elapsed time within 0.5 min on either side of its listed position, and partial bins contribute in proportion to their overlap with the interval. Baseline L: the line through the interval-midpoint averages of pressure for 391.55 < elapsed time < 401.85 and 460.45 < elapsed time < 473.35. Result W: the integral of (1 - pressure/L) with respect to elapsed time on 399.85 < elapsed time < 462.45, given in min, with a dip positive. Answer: 5.9 min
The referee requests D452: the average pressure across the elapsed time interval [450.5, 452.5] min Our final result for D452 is 25.6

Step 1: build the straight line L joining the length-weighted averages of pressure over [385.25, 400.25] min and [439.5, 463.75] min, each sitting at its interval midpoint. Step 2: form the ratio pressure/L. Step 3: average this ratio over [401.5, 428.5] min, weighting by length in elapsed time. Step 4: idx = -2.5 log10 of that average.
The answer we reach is 0.24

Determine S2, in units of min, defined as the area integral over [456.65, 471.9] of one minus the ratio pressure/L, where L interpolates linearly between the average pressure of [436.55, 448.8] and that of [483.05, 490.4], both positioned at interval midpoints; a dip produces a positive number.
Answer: -1.64 min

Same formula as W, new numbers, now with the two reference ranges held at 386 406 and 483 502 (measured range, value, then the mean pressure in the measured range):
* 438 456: 0.62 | 23.4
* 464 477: -0.79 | 28.4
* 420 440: 0.82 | 21.3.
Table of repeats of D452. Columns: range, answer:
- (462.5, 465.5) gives 28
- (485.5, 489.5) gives 29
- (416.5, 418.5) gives 19.9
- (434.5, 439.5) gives 19.7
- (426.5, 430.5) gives 23.1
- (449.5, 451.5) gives 25.5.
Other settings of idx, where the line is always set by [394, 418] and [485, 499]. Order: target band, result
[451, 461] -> -0.150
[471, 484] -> -0.086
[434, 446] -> 0.032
